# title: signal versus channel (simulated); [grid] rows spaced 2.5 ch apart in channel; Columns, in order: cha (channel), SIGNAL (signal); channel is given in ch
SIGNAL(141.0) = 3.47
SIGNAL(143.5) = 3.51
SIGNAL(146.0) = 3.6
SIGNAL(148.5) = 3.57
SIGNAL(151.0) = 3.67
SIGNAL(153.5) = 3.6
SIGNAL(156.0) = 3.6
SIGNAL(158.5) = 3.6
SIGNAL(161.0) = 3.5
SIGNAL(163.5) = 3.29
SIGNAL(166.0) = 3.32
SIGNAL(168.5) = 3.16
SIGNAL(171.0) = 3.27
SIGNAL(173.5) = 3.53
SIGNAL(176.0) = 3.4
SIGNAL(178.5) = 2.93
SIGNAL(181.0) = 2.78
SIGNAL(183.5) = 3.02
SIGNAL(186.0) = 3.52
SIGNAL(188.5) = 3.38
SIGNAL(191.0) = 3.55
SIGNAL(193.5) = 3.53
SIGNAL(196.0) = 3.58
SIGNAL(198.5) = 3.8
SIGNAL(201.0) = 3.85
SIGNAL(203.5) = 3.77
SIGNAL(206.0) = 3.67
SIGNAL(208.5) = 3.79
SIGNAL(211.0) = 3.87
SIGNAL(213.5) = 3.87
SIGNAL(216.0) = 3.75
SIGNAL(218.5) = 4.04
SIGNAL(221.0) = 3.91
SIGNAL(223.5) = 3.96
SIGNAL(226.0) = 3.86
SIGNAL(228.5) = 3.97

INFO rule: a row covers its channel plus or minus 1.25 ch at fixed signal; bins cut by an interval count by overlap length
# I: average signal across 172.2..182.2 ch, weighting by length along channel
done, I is 3.16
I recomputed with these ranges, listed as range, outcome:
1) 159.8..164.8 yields 3.39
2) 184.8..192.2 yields 3.48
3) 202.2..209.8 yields 3.74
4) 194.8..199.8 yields 3.69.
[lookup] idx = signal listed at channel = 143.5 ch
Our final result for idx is 3.51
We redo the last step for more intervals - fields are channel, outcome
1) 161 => 3.5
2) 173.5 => 3.53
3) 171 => 3.27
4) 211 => 3.87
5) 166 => 3.32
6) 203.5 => 3.77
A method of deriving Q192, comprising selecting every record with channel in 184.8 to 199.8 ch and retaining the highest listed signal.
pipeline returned 3.8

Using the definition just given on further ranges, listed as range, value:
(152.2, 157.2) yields 3.6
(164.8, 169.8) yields 3.32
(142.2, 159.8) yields 3.67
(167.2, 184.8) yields 3.53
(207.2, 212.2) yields 3.87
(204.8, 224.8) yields 4.04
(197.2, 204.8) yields 3.85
